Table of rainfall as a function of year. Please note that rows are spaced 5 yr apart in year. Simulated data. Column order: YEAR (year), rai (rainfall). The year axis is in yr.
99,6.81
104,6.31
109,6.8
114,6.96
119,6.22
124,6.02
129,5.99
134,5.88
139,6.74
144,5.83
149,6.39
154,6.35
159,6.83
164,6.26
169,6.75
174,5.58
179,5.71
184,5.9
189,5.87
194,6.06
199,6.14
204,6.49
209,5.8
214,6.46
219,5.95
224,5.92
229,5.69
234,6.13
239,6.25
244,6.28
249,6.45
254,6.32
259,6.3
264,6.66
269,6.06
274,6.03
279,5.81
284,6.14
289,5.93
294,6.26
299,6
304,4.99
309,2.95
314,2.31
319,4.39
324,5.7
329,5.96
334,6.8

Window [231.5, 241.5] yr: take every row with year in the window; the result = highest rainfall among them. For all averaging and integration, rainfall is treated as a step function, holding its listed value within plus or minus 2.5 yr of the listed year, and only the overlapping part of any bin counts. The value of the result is 6.25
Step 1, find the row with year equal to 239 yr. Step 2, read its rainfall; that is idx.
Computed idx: 6.25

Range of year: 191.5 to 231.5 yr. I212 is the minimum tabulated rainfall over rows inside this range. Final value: 5.69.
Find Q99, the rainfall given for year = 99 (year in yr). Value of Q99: 6.81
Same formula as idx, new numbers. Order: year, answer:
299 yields 6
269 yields 6.06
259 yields 6.3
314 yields 2.31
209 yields 5.8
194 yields 6.06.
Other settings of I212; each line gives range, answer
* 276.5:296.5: 5.81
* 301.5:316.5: 2.31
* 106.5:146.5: 5.83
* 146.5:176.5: 5.58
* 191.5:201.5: 6.06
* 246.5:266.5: 6.3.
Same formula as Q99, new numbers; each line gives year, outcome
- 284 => 6.14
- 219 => 5.95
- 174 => 5.58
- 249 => 6.45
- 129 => 5.99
